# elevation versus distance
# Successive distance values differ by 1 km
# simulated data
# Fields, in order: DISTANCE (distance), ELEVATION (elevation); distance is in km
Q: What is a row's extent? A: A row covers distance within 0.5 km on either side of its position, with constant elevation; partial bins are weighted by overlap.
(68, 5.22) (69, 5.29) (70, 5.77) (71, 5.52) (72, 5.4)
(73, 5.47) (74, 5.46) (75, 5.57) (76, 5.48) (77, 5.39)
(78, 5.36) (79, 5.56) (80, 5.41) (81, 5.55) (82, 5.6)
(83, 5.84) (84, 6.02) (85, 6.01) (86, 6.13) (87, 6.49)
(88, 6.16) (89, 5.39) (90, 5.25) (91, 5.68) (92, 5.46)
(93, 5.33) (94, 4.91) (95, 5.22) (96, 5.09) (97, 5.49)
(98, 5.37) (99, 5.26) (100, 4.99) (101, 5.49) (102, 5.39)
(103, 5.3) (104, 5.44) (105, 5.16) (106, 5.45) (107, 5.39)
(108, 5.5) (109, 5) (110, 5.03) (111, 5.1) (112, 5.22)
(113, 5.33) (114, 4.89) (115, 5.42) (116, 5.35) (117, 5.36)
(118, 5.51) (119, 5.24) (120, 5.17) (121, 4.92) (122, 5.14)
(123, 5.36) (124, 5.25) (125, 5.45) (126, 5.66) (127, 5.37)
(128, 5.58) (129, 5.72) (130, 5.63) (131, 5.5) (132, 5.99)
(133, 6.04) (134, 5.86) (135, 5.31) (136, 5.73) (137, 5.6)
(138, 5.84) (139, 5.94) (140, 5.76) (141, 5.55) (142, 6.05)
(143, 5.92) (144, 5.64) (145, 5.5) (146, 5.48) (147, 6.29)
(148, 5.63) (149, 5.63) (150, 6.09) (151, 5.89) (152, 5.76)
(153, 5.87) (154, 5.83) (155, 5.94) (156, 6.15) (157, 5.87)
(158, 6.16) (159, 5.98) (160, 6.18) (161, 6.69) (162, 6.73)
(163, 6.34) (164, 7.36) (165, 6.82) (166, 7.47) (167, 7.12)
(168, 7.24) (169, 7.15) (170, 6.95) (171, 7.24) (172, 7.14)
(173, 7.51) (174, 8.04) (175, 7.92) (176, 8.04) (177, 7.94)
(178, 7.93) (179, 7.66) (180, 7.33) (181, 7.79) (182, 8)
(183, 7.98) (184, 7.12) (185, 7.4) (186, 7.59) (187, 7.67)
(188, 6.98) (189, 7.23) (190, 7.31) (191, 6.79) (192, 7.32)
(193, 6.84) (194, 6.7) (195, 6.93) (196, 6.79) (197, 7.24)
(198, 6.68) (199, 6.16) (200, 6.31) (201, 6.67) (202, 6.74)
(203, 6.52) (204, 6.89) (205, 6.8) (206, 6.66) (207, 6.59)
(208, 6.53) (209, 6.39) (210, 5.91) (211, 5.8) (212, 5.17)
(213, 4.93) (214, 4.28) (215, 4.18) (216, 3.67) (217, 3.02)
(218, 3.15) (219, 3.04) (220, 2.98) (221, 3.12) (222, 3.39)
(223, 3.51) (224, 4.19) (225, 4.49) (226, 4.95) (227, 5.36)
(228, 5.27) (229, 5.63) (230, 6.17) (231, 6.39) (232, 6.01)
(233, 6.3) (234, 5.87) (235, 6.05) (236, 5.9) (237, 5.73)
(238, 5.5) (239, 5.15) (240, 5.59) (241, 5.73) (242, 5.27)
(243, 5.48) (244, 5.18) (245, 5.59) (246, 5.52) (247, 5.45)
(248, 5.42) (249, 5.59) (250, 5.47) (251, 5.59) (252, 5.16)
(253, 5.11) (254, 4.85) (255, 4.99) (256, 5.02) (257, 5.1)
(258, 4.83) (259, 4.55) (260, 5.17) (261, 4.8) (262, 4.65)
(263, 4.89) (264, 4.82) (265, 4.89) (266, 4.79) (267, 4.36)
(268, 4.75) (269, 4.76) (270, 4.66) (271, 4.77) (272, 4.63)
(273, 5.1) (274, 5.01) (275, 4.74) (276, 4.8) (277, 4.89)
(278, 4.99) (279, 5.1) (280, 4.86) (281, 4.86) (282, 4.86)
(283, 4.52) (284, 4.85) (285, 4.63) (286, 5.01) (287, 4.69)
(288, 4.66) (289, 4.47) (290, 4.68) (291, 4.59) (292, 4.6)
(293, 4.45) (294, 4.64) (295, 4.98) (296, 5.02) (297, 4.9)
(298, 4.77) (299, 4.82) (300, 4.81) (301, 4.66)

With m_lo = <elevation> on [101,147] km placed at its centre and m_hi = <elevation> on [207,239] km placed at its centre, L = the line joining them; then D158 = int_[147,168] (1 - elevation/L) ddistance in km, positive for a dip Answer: -4.0 km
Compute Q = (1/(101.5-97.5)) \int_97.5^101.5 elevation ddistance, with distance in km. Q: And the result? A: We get 5.28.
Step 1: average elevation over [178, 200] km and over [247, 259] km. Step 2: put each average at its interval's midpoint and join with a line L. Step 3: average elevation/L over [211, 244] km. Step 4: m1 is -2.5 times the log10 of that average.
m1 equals 0.212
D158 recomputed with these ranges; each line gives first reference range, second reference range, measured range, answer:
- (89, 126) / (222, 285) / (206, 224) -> 2.3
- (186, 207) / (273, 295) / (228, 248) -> 0.6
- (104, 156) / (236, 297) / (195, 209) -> -3.7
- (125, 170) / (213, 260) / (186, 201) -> -3.9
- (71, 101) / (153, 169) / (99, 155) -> 5.1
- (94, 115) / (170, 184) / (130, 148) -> 1.8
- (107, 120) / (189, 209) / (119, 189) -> -4.7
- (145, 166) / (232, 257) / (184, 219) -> -2.3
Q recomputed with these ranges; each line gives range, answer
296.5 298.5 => 4.83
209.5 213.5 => 5.45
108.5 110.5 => 5.02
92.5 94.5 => 5.12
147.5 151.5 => 5.81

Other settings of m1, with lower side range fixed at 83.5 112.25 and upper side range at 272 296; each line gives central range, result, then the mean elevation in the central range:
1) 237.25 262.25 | -0.07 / 5.24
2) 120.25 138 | -0.04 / 5.54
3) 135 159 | -0.11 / 5.82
